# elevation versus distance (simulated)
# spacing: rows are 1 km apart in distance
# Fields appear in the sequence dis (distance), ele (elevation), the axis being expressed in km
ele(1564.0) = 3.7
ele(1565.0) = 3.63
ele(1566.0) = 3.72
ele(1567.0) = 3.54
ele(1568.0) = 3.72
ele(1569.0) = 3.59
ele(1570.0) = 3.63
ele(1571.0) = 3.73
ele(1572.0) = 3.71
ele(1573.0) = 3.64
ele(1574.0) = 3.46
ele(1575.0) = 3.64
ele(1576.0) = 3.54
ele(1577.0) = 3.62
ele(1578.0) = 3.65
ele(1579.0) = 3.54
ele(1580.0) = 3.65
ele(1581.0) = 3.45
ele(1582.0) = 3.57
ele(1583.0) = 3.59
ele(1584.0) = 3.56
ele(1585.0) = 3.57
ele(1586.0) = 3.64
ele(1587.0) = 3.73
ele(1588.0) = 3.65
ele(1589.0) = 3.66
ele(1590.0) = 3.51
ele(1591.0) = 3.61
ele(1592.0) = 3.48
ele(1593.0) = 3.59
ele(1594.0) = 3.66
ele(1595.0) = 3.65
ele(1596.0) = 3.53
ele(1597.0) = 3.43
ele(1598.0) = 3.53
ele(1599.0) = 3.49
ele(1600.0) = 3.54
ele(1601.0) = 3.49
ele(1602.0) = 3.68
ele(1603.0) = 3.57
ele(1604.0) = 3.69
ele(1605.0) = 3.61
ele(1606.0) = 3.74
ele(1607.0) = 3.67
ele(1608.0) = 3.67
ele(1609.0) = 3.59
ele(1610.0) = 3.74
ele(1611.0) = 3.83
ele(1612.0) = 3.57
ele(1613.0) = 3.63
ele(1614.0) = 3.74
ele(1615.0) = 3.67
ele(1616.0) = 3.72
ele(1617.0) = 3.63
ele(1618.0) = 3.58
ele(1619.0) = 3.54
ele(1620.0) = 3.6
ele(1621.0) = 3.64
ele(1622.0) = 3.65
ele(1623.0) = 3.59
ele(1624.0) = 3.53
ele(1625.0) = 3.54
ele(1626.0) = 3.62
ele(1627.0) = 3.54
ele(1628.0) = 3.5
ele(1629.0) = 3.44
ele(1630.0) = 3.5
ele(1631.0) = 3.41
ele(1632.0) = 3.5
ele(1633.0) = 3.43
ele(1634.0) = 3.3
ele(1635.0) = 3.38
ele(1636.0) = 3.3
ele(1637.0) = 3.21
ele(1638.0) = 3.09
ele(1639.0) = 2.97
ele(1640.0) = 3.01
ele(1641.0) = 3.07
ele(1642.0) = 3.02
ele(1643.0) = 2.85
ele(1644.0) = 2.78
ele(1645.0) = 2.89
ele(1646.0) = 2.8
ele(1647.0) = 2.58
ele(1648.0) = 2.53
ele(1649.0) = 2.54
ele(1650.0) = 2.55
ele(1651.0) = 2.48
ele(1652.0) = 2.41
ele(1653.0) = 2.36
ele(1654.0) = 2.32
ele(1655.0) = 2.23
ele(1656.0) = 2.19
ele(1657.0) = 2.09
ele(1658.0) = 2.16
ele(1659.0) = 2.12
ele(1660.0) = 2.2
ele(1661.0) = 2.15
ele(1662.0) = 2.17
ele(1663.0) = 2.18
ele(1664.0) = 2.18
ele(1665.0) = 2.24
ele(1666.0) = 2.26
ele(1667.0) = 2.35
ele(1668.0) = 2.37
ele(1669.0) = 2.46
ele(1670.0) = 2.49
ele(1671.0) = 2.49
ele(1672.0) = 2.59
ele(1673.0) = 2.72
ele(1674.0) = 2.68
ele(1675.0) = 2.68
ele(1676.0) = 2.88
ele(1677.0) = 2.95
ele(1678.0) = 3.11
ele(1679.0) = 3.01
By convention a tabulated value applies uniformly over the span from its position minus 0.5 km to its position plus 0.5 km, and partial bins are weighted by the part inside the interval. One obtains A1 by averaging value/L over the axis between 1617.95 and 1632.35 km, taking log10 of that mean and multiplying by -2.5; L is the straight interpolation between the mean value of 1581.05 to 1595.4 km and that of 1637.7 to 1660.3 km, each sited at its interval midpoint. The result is -0.19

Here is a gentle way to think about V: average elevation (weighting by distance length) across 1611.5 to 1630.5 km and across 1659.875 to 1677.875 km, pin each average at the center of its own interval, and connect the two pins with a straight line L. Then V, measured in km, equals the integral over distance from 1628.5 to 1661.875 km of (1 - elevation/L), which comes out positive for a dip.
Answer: 2.9 km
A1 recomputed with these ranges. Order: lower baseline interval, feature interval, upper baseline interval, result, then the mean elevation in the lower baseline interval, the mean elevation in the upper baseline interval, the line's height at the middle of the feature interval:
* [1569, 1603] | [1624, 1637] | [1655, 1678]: -0.18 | 3.59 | 2.4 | 2.93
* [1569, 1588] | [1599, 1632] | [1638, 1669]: -0.18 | 3.61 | 2.48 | 3.05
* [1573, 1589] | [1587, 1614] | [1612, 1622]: 0.00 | 3.59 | 3.64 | 3.62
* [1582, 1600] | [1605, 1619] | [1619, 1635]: -0.04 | 3.58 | 3.52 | 3.54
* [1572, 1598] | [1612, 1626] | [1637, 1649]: -0.14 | 3.59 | 2.87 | 3.17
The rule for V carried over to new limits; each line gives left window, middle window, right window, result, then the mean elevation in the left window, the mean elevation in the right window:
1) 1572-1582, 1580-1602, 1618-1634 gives 0.0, 3.58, 3.53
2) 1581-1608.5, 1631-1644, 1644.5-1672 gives -1.9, 3.59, 2.37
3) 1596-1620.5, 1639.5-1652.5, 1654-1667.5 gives -0.6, 3.62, 2.2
